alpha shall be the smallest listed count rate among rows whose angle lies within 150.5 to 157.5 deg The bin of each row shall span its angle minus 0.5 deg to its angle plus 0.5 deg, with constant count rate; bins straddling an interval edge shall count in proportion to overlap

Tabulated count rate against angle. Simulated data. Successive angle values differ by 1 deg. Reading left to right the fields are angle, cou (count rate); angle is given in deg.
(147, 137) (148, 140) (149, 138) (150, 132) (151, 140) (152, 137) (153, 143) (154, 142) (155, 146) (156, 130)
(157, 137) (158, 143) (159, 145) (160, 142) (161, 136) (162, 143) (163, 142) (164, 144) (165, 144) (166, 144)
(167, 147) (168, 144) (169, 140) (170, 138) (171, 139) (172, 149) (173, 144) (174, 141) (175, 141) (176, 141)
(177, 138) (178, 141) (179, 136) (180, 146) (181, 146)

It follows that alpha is 130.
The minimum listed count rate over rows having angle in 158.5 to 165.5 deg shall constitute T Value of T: 136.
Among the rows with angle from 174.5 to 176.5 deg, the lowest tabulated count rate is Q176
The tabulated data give 141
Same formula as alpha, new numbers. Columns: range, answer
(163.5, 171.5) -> 138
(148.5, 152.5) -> 132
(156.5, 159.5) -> 137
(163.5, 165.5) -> 144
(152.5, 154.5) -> 142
